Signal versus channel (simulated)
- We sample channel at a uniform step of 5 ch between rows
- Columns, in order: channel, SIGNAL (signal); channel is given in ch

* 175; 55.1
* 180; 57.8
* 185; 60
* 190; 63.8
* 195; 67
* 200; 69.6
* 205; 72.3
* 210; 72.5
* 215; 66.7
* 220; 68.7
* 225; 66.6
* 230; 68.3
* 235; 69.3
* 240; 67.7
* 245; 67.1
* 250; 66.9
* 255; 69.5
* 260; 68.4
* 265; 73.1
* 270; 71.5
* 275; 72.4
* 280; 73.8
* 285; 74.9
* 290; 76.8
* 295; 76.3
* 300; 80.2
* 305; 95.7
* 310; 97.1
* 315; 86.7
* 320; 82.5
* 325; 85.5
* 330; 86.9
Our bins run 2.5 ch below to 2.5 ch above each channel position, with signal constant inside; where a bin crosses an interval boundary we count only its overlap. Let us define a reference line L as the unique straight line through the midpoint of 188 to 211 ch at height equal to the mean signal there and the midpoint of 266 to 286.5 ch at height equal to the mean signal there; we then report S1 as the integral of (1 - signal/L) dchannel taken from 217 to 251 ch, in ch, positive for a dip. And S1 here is 1.4 ch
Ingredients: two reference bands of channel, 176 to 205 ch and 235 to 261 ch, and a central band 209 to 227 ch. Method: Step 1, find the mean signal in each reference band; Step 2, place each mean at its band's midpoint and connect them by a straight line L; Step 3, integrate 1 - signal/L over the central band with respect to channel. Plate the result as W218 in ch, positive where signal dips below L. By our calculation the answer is -0.7 ch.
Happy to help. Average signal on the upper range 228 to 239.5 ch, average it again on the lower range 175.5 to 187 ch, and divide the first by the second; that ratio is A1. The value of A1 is 1.2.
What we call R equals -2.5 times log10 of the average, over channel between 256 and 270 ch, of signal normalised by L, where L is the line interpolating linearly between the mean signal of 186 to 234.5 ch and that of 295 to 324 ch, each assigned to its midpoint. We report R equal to 0.11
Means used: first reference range 68.2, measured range 70.8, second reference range 87.2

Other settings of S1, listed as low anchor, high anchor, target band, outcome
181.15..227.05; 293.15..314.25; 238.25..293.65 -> 5.98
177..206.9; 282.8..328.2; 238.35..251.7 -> 1.19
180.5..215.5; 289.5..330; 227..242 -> 0.95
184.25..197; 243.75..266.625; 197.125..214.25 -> -1.51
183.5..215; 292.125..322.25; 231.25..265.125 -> 3.38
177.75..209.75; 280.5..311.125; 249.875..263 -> 1.23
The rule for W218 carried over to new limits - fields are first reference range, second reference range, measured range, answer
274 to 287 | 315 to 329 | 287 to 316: -2.1 ch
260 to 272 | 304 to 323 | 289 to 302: 0.8 ch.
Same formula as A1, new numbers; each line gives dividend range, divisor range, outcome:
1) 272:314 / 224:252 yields 1.20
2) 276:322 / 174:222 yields 1.25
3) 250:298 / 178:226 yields 1.09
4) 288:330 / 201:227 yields 1.23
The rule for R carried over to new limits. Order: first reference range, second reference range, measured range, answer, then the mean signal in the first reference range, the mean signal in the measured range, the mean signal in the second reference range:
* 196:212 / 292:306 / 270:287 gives 0.10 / 71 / 73.3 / 82.6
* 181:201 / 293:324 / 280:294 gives 0.10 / 64.2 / 75.5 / 86.5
